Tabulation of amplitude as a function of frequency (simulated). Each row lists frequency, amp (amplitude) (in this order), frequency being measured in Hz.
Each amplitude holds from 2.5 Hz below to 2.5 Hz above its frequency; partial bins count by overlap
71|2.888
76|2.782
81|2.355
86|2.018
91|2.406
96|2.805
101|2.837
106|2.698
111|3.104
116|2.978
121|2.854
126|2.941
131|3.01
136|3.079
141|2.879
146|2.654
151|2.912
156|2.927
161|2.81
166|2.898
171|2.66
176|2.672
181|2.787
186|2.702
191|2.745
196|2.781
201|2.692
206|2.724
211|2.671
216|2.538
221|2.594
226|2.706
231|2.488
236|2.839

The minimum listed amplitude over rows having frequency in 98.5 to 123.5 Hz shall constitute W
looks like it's 2.698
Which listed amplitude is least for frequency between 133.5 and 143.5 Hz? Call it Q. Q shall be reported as 2.879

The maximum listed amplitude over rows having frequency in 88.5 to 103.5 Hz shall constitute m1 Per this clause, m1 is 2.837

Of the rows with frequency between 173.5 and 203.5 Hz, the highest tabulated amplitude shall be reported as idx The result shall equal 2.787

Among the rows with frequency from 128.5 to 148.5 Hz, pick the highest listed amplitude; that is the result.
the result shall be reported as 3.079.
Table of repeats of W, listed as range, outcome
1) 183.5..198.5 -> 2.702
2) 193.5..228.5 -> 2.538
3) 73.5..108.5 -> 2.018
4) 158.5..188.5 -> 2.66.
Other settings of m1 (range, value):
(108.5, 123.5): 3.104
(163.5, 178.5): 2.898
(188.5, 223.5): 2.781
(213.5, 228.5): 2.706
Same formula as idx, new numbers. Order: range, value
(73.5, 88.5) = 2.782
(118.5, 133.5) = 3.01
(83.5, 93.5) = 2.406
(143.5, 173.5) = 2.927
